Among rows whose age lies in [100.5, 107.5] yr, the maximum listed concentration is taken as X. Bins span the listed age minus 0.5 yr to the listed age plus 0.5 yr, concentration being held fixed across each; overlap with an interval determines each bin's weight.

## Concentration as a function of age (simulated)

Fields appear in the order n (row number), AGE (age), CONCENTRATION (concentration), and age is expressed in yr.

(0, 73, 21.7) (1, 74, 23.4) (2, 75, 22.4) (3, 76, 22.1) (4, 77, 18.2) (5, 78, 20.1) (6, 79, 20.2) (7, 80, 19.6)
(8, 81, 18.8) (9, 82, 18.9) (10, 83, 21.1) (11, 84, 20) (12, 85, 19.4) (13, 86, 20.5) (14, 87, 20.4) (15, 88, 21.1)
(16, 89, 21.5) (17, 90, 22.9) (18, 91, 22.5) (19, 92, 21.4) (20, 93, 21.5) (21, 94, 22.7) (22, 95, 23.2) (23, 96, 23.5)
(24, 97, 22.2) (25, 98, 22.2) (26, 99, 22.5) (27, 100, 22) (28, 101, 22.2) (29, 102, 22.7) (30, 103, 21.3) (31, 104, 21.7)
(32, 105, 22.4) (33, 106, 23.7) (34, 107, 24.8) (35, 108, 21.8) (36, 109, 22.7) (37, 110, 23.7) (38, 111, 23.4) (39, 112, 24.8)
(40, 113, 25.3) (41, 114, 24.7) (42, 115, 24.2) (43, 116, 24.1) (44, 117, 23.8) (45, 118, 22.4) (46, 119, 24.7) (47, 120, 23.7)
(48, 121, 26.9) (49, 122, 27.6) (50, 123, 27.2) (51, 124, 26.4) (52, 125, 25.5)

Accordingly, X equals 24.8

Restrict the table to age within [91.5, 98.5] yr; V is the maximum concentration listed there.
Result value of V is 23.5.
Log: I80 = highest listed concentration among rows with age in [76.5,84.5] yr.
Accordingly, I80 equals 21.1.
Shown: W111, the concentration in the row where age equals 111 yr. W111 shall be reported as 23.4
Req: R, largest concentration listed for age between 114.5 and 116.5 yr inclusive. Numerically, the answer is 24.2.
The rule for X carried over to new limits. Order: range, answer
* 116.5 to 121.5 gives 26.9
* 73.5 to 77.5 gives 23.4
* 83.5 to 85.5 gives 20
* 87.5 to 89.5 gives 21.5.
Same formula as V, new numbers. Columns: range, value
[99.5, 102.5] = 22.7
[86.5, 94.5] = 22.9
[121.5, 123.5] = 27.6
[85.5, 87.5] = 20.5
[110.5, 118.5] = 25.3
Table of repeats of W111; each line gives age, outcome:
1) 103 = 21.3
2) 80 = 19.6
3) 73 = 21.7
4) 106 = 23.7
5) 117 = 23.8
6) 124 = 26.4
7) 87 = 20.4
